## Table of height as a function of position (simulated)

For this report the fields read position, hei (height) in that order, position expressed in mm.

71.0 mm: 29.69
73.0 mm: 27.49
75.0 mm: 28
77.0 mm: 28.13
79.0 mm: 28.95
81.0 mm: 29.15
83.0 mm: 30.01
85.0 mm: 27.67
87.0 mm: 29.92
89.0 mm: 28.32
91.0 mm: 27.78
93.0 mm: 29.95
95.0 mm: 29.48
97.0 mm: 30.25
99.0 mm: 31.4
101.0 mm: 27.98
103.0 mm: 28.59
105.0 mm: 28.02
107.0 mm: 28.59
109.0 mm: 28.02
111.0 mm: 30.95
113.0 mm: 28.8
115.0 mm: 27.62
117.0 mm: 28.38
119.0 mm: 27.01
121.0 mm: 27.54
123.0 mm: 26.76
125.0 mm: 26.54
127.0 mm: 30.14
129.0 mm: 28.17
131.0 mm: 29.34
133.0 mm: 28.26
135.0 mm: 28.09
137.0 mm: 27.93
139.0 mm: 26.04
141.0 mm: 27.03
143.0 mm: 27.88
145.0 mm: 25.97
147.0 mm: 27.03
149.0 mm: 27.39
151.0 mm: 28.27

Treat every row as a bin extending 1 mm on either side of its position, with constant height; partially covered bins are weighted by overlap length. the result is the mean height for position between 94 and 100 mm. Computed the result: 30.4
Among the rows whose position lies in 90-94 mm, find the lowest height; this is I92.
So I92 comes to 27.78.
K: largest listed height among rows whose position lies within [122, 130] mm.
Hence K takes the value 30.14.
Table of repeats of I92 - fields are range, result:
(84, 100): 27.67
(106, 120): 27.01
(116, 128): 26.54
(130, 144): 26.04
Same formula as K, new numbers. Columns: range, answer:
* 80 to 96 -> 30.01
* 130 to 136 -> 29.34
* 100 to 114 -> 30.95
